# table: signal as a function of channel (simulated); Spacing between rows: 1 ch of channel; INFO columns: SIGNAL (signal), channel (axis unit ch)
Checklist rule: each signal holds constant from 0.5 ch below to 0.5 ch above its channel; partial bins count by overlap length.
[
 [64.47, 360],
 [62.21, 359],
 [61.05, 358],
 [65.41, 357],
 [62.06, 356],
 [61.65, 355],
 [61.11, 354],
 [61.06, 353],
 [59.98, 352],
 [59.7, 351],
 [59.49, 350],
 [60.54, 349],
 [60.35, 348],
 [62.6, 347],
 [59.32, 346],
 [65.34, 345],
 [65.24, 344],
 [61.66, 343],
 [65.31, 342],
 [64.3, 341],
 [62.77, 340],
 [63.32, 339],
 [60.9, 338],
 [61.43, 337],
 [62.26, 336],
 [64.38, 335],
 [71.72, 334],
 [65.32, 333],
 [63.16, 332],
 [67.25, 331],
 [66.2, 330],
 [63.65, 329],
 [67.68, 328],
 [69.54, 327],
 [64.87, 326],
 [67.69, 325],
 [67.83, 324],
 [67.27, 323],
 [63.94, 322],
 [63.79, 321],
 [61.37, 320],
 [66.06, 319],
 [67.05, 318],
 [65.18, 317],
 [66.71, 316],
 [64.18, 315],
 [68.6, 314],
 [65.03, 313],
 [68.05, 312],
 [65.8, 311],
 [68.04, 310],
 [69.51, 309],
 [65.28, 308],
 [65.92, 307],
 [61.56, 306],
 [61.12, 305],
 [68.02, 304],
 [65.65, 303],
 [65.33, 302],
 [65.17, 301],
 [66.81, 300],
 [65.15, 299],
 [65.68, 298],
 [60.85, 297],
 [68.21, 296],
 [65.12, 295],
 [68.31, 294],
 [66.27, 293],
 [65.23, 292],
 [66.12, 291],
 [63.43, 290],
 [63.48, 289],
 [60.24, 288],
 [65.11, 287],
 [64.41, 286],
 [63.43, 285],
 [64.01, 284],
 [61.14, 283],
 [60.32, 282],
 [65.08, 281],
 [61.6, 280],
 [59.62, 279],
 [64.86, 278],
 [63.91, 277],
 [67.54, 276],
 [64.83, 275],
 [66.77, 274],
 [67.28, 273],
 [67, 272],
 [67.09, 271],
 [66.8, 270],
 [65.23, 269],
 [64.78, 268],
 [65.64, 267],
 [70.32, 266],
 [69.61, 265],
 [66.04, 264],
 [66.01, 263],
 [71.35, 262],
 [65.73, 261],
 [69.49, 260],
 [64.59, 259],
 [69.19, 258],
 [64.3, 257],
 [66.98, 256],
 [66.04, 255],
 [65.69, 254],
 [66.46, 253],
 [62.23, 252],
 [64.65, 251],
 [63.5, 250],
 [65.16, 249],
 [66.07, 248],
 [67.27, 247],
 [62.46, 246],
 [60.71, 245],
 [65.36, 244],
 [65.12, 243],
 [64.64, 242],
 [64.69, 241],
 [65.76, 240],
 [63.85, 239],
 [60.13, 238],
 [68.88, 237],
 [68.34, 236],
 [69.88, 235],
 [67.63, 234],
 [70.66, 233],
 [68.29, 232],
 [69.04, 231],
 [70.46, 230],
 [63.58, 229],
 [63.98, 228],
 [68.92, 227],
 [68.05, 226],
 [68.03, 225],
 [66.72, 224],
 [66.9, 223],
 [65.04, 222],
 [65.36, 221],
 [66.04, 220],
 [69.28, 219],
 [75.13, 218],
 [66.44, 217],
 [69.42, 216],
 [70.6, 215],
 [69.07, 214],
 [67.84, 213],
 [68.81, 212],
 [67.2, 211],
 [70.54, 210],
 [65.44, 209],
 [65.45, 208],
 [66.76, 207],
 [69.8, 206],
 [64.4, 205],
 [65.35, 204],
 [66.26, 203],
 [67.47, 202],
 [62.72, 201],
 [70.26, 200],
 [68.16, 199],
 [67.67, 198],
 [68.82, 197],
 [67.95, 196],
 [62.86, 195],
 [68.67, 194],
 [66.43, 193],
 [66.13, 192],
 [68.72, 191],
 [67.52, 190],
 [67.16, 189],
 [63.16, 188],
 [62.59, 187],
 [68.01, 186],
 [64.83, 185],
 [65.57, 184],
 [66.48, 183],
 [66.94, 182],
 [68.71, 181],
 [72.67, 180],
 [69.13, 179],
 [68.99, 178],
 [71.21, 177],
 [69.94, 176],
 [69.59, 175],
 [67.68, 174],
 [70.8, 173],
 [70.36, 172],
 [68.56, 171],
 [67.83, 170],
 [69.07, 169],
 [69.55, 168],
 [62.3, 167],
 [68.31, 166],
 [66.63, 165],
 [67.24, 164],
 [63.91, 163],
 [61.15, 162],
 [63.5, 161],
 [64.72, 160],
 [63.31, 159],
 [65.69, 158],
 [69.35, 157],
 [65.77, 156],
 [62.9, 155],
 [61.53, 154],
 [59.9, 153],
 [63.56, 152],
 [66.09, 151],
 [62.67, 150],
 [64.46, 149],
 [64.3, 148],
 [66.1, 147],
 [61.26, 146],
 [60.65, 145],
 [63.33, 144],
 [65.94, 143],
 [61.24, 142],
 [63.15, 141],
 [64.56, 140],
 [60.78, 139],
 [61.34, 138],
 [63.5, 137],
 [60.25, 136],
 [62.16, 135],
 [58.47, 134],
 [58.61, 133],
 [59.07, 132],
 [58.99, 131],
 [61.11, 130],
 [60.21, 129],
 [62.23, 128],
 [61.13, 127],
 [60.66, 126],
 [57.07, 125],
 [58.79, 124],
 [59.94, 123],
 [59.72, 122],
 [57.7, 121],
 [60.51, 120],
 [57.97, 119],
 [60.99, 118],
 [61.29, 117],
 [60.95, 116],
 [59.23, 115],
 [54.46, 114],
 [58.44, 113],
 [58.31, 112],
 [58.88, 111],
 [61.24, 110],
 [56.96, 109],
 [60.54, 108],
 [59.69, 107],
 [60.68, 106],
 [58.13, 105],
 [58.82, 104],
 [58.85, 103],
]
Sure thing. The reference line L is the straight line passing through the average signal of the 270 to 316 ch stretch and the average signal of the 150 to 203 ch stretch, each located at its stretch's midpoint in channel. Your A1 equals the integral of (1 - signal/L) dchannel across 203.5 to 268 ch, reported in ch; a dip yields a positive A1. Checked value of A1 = -0.9 ch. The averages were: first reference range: 66.7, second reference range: 65.1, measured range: 66.8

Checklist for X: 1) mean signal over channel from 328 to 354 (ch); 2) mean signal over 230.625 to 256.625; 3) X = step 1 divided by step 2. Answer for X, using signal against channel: 0.96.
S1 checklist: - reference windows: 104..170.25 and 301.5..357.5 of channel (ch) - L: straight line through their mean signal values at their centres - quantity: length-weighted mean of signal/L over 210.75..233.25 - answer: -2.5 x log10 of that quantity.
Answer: -0.083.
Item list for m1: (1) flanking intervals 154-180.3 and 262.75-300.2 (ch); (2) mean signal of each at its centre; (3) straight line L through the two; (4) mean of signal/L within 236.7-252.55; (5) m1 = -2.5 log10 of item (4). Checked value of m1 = 0.02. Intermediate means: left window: 67.2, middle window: 64.4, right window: 65.1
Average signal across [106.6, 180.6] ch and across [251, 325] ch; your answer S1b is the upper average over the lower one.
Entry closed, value 1.04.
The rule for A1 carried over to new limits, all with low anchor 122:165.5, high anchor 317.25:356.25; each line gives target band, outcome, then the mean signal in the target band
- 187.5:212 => -1.6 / 66.9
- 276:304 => -0.4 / 64.4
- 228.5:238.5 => -0.7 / 67.7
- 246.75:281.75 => -1.4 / 65.9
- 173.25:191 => -1.4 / 67.7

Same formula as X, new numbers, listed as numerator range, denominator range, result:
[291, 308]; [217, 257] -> 0.98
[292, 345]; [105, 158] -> 1.07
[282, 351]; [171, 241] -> 0.96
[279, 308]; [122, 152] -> 1.04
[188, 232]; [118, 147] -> 1.11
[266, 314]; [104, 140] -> 1.09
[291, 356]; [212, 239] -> 0.95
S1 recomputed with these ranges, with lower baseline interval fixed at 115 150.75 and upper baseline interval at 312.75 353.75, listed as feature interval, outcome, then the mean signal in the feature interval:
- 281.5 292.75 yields 0.00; 63.4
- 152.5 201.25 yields -0.08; 66.8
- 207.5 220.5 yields -0.10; 68.6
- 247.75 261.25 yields -0.05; 65.7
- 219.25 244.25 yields -0.07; 66.7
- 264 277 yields -0.06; 66.8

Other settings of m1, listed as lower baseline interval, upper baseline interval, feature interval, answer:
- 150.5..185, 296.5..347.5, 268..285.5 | 0.018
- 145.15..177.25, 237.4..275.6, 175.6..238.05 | -0.029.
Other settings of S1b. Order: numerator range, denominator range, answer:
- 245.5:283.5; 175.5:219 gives 0.97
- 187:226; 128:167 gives 1.07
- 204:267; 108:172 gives 1.07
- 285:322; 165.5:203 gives 0.97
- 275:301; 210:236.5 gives 0.94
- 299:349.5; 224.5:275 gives 0.98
